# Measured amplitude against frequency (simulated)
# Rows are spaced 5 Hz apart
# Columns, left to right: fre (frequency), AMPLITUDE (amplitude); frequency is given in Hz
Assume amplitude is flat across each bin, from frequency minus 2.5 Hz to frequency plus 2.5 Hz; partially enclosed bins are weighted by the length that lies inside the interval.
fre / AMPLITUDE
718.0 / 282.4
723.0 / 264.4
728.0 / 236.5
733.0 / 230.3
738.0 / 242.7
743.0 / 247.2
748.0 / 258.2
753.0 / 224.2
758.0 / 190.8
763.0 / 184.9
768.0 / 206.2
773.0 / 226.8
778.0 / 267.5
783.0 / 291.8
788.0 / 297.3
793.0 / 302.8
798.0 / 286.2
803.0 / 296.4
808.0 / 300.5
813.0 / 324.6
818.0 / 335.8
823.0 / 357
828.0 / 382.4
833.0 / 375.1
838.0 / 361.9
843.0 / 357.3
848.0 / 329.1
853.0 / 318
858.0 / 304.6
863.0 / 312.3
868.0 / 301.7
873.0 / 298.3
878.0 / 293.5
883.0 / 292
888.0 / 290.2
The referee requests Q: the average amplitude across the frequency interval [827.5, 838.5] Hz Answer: 373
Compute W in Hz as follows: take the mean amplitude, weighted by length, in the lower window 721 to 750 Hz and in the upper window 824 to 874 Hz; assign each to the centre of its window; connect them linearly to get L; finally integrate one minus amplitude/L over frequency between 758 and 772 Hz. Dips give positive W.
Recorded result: 3.7 Hz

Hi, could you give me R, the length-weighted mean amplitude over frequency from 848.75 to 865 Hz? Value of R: 313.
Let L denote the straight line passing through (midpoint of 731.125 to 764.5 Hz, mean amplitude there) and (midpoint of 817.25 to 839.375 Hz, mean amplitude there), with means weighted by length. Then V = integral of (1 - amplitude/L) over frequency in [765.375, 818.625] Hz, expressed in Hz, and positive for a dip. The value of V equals 3.5 Hz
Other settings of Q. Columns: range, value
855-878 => 303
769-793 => 270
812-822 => 335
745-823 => 269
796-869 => 330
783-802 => 295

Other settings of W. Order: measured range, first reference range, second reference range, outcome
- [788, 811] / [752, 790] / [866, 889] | -4.2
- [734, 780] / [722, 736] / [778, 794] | 6.6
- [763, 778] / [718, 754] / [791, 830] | 3.3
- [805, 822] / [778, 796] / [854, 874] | -1.5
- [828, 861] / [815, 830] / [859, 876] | -1.2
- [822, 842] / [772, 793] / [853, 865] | -4.7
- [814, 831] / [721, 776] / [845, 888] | -4.8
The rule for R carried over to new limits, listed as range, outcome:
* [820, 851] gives 359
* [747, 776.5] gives 215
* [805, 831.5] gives 341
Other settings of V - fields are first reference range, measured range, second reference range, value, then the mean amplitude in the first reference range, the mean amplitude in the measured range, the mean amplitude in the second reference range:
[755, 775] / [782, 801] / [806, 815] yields -2.10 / 202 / 295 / 313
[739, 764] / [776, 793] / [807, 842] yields -0.41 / 225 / 289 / 351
